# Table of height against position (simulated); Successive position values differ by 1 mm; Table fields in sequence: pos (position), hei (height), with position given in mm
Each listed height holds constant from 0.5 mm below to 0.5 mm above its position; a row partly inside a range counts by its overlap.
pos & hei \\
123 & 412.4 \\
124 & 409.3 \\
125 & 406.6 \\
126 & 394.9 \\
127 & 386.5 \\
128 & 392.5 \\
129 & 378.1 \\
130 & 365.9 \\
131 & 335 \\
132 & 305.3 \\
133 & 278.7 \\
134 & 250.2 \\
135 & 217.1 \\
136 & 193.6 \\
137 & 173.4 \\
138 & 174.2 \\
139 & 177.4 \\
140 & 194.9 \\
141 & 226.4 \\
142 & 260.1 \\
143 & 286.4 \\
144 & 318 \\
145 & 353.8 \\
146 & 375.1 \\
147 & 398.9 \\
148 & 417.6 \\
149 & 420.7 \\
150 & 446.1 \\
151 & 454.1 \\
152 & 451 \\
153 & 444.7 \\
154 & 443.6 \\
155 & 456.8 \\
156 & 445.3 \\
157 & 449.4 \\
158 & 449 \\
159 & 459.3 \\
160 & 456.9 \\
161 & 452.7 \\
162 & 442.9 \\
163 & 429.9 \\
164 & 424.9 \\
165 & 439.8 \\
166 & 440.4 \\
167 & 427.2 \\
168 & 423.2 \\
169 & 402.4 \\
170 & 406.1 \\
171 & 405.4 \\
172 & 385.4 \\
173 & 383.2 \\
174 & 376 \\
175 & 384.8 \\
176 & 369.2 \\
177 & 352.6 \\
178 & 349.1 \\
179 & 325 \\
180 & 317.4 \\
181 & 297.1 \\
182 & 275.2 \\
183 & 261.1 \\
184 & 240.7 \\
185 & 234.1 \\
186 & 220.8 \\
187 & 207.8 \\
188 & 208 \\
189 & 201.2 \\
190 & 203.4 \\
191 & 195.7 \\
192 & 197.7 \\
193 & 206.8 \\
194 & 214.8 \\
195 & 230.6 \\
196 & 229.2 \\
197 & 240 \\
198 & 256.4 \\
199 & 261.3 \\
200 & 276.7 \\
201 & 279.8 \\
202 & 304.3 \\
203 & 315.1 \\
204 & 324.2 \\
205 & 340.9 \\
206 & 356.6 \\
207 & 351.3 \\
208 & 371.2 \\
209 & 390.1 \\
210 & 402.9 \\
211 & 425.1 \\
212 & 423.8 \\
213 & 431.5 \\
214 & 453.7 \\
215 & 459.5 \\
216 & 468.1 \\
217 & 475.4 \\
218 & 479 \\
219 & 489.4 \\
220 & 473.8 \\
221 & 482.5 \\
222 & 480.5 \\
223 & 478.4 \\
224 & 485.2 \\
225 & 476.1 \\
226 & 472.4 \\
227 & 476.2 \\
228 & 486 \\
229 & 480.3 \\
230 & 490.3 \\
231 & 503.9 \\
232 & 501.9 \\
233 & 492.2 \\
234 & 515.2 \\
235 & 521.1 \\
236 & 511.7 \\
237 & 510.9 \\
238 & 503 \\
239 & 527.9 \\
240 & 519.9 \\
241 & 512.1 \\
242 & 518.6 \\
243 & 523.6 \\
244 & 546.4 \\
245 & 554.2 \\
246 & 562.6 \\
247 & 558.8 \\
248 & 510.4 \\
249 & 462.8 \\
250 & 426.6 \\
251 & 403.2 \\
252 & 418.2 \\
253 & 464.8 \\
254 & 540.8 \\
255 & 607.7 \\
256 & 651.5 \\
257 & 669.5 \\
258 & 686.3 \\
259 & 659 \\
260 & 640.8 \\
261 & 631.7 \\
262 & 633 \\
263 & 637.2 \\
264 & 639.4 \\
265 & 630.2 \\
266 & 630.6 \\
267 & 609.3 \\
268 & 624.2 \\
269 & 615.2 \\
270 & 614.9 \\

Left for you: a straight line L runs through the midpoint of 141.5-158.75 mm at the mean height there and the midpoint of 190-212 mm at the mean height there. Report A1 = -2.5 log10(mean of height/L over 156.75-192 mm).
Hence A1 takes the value 0.026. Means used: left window 405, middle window 348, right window 295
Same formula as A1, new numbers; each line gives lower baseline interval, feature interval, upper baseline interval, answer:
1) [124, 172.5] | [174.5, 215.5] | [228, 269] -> 0.45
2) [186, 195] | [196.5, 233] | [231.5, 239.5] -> -0.12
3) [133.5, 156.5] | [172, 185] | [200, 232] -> 0.15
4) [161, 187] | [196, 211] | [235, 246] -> 0.33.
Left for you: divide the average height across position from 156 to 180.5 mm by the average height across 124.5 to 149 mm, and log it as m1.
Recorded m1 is 1.34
